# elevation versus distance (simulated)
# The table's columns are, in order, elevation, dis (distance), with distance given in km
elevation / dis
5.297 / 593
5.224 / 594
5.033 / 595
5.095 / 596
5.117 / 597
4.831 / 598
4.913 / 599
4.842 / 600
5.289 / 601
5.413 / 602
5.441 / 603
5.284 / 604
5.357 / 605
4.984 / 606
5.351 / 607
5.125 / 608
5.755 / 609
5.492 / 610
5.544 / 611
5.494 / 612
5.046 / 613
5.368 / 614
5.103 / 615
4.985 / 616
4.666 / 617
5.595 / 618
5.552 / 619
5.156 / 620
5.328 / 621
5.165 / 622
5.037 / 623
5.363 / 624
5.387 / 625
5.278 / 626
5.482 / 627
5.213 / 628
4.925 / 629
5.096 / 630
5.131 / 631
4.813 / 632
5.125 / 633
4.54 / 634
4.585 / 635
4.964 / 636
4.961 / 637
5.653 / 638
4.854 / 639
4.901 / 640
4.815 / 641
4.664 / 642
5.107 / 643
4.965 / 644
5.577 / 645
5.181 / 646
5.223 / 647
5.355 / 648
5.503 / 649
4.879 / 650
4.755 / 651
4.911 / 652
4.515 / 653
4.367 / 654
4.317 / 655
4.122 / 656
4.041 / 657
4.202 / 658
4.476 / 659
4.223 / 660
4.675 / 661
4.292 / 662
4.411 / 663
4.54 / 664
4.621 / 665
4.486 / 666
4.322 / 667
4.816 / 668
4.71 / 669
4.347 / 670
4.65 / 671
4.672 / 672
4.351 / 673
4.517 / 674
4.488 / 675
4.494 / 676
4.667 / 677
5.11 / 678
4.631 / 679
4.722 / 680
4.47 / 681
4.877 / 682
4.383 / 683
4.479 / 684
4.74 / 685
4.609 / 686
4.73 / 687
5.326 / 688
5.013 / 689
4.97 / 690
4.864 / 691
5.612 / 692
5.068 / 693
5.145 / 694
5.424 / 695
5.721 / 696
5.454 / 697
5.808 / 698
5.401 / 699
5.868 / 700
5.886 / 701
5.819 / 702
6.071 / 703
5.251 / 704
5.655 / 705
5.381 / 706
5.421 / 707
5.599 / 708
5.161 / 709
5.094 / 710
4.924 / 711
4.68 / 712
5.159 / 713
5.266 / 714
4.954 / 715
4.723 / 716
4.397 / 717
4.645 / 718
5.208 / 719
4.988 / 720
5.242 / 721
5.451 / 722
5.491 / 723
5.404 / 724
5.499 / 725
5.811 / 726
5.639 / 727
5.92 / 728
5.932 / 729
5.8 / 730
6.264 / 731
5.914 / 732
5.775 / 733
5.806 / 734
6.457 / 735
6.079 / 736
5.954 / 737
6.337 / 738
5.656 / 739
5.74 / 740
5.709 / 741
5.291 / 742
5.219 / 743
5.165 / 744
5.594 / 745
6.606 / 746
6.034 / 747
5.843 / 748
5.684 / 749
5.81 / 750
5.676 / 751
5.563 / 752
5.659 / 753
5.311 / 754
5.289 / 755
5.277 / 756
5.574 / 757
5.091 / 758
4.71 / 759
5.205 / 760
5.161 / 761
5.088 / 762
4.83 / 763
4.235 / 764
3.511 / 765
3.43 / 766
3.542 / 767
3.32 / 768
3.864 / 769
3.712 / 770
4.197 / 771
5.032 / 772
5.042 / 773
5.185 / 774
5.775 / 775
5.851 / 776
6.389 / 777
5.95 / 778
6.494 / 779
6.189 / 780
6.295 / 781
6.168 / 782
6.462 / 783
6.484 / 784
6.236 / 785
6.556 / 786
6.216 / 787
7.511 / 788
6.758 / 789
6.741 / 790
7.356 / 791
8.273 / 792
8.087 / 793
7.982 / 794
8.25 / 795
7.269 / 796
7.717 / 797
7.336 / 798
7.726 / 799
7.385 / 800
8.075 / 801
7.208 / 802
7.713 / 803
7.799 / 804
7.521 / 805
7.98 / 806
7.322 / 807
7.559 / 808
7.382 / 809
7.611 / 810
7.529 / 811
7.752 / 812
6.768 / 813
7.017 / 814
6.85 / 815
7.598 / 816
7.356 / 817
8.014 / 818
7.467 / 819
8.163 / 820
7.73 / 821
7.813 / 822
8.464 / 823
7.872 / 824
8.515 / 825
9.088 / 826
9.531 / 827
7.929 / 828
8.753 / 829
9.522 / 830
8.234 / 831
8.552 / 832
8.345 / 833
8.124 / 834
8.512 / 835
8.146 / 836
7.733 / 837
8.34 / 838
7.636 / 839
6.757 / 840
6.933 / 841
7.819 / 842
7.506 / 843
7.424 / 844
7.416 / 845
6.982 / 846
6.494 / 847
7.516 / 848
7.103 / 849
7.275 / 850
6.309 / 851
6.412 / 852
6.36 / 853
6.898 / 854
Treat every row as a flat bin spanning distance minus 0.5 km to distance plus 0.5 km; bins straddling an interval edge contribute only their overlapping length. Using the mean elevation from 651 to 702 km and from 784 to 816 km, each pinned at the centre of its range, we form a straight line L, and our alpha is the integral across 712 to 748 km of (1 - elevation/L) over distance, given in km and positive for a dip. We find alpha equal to 2.1 km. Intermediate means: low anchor 4.78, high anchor 7.39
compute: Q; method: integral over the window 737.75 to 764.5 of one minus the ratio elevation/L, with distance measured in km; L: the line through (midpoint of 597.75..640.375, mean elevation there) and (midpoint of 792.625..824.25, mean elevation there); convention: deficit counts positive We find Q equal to 5.6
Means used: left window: 5.17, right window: 7.63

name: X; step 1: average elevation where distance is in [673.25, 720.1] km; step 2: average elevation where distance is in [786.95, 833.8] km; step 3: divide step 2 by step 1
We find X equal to 1.54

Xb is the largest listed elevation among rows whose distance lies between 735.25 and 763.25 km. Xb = 6.606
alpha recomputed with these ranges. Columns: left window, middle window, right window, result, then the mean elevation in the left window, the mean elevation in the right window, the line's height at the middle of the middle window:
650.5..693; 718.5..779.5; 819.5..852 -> 7.42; 4.61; 7.87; 6.15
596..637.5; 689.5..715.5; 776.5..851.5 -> 3.42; 5.17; 7.51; 6.19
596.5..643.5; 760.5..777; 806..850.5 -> 5.85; 5.15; 7.79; 7.03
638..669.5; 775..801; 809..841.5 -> 1.12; 4.72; 7.95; 7.25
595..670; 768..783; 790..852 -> 3.54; 4.98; 7.73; 7.06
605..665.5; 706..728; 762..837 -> 2.82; 4.98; 6.95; 5.96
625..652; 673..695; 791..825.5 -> 3.65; 5.06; 7.67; 5.76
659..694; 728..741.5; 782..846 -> -0.03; 4.68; 7.66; 5.94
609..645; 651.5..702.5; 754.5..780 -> 2.62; 5.14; 4.9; 5.05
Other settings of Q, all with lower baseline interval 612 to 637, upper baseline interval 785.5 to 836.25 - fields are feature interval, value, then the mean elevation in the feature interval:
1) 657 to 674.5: 3.8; 4.48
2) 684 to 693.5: 1.7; 4.97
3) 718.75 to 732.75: 2.0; 5.62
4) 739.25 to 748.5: 1.5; 5.69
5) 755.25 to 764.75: 2.8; 4.99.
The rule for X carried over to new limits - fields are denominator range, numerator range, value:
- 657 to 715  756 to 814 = 1.27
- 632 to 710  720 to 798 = 1.17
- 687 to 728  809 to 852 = 1.46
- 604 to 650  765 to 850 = 1.37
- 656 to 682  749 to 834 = 1.48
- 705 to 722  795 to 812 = 1.49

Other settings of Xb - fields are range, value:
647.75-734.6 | 6.264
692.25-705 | 6.071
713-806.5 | 8.273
